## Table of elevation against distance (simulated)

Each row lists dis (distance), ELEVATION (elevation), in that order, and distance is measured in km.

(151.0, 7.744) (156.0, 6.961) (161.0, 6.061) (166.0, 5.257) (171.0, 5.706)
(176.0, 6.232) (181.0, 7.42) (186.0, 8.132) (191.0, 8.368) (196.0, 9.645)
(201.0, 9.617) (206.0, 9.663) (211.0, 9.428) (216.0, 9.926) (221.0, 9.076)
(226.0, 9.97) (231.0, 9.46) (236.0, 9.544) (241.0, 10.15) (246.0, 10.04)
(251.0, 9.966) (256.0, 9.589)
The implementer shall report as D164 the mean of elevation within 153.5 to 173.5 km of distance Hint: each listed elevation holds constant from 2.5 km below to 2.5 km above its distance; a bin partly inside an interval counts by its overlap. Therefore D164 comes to 6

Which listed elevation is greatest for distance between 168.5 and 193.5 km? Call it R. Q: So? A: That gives 8.368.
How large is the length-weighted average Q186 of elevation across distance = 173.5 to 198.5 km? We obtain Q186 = 7.96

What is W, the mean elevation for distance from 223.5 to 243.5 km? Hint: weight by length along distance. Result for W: 9.78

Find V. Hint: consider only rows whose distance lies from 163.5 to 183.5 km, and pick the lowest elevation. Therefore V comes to 5.257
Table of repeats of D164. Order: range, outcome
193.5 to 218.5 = 9.66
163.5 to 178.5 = 5.73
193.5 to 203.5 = 9.63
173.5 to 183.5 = 6.83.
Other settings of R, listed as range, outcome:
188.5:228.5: 9.97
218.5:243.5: 10.15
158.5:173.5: 6.061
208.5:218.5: 9.926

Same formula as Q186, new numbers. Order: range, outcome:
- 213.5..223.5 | 9.5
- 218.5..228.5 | 9.52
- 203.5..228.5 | 9.61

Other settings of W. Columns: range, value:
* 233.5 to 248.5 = 9.91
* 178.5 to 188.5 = 7.78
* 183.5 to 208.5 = 9.09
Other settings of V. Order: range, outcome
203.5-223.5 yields 9.076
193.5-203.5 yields 9.617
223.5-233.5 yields 9.46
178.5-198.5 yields 7.42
